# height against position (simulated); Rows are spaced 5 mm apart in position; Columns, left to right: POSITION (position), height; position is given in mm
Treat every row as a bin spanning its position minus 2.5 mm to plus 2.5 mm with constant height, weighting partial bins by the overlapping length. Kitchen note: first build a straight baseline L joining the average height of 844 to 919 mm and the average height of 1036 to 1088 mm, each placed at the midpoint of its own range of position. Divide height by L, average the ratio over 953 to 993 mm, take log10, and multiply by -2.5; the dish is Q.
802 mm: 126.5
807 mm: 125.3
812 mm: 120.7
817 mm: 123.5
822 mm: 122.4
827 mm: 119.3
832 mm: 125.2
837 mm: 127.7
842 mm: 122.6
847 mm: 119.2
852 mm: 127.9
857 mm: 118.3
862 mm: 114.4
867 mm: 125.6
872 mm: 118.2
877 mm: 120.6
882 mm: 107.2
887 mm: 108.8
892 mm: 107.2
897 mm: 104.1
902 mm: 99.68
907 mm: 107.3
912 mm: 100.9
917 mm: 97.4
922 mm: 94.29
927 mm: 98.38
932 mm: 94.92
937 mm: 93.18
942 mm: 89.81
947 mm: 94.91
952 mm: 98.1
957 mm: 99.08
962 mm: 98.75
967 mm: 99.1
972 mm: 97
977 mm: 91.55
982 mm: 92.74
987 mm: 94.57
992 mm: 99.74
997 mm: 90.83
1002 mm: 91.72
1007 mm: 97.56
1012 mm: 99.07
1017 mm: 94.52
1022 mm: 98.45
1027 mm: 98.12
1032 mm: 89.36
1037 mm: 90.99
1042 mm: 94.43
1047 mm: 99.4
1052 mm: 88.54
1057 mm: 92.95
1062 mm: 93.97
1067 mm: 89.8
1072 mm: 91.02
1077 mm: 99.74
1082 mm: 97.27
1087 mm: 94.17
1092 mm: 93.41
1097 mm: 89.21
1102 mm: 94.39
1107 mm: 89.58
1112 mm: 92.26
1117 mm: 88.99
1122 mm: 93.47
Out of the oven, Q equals 0.07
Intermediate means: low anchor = 112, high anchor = 93.9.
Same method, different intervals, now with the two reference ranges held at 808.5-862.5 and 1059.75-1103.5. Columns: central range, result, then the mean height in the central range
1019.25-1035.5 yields 0.05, 95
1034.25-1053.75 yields 0.05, 93.5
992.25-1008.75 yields 0.10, 94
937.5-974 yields 0.12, 96.5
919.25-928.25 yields 0.17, 96.1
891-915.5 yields 0.11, 103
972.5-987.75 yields 0.13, 93.3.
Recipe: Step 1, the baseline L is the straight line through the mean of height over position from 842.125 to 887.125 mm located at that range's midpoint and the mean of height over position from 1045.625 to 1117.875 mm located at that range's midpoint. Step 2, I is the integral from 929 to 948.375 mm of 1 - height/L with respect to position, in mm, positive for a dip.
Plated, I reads 2.9 mm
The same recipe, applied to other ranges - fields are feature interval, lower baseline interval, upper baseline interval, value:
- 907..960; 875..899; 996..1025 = 3.87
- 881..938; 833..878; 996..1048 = 6.03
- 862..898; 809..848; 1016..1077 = 0.74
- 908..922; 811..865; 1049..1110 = 1.69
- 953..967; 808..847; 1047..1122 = 1.11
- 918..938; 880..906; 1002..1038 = 1.40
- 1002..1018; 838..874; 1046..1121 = 0.87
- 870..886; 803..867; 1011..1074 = 0.26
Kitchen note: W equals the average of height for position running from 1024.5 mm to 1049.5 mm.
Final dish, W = 94.5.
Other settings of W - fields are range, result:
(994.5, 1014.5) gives 94.8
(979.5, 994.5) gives 95.7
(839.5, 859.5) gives 122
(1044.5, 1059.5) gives 93.6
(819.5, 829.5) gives 121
